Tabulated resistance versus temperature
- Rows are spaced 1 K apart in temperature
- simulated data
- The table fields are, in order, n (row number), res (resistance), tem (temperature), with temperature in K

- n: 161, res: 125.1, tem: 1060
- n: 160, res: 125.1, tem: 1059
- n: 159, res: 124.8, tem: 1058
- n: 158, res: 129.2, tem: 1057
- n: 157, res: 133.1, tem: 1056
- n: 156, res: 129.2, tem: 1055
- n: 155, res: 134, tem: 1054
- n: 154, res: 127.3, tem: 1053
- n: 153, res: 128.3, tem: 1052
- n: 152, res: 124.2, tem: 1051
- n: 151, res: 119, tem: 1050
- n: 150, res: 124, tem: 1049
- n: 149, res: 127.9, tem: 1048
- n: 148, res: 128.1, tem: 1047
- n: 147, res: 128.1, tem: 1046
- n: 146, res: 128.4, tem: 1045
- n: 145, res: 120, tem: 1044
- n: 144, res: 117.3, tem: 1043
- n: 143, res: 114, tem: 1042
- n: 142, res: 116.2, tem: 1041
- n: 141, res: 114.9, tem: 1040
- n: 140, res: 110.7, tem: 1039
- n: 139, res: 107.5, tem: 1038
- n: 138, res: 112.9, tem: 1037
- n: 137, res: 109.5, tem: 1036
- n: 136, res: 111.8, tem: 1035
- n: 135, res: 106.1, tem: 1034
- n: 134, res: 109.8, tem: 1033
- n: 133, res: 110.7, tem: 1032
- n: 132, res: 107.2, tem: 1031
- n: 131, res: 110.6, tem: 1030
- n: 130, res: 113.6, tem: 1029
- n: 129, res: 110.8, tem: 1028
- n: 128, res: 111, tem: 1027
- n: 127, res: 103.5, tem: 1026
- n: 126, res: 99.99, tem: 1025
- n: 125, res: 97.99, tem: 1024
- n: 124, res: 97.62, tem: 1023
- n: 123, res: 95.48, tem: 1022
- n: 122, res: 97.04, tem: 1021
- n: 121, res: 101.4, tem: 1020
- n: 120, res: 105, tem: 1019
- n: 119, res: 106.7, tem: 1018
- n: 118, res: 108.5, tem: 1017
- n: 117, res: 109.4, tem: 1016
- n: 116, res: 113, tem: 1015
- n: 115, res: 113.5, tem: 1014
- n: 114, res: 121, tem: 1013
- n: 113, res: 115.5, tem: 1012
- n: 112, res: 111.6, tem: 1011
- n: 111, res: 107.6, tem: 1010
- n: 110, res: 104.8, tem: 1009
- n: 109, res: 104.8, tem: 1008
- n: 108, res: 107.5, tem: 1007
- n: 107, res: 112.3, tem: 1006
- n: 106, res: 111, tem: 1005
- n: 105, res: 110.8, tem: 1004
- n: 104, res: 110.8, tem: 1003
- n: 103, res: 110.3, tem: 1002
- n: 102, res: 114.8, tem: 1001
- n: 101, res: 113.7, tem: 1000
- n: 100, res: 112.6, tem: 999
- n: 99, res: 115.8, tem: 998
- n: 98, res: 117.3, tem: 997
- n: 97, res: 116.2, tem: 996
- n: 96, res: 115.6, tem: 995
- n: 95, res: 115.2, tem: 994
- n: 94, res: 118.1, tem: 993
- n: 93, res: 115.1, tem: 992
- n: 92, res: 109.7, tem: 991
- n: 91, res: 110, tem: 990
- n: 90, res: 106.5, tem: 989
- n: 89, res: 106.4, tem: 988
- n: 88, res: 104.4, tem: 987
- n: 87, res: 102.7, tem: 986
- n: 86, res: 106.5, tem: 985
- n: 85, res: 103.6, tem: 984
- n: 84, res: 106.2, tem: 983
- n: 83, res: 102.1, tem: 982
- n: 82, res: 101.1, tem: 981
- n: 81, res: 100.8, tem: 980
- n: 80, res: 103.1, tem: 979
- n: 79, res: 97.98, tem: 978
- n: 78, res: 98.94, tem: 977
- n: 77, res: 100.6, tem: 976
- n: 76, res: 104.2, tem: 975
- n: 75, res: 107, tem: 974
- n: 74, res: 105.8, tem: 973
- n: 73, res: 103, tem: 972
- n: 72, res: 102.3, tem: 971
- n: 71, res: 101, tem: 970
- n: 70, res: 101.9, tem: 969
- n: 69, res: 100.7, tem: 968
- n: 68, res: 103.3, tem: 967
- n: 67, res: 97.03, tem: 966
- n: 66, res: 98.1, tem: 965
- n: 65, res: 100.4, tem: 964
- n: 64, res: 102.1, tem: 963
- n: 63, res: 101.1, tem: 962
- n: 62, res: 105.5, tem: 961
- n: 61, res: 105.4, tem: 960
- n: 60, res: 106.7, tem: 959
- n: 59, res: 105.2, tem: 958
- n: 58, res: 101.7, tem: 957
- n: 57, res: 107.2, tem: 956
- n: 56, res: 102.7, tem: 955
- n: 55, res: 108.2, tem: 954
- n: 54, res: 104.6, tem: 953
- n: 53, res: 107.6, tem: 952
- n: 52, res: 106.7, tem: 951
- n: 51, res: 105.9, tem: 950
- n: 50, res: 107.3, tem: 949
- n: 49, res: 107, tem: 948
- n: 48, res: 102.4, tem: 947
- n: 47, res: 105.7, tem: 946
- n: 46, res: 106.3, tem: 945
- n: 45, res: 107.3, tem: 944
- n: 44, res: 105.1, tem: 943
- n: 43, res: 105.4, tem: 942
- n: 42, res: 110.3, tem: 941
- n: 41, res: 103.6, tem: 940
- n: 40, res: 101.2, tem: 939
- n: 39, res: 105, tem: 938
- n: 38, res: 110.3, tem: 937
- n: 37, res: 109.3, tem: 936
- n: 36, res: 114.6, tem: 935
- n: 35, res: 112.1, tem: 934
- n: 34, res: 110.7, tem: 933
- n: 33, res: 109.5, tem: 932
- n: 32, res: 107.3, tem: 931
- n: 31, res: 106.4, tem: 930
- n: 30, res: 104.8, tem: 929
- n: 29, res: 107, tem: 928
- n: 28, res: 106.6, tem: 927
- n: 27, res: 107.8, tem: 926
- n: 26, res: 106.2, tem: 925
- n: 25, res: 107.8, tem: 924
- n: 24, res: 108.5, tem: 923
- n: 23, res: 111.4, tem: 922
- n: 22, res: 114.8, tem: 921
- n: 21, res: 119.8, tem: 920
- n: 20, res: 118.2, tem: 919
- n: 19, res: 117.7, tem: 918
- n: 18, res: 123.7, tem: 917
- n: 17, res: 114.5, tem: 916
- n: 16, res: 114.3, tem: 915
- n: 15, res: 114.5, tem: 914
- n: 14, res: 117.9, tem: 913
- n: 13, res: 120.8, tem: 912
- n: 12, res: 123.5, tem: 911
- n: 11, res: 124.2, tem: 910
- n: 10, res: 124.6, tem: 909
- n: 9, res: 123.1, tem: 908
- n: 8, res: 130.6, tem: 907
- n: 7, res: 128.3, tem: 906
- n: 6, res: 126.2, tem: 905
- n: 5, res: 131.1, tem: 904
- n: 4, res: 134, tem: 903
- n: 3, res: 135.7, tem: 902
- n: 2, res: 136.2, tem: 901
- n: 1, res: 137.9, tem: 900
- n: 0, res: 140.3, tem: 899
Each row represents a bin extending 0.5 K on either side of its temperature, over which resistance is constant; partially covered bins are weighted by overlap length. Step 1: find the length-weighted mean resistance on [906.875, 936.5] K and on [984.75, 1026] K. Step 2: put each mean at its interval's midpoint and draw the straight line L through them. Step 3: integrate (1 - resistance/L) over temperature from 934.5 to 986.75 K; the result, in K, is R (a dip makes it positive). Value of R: 3.6 K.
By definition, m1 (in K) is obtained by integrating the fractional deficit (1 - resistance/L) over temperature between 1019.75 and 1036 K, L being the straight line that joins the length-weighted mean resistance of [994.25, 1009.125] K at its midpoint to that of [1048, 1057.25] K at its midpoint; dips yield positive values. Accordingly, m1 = 1.98 K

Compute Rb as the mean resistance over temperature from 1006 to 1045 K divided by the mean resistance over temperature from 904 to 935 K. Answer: 0.94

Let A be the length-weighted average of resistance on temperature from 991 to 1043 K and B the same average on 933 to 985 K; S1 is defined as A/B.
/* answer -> 1.05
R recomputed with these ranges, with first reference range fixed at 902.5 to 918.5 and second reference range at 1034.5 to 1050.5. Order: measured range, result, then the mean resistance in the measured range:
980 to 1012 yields 2.69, 110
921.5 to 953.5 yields 3.88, 107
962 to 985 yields 3.57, 102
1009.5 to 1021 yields 0.91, 110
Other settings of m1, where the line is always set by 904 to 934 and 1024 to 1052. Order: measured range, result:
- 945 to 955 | 0.8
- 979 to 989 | 1.0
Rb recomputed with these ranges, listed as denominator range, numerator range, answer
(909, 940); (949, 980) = 0.92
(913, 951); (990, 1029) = 1.00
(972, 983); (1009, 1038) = 1.05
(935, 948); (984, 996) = 1.03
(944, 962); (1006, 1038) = 1.02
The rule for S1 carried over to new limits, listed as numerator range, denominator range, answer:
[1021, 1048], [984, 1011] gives 1.01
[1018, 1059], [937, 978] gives 1.11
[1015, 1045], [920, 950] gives 1.01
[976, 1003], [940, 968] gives 1.04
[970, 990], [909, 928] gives 0.90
